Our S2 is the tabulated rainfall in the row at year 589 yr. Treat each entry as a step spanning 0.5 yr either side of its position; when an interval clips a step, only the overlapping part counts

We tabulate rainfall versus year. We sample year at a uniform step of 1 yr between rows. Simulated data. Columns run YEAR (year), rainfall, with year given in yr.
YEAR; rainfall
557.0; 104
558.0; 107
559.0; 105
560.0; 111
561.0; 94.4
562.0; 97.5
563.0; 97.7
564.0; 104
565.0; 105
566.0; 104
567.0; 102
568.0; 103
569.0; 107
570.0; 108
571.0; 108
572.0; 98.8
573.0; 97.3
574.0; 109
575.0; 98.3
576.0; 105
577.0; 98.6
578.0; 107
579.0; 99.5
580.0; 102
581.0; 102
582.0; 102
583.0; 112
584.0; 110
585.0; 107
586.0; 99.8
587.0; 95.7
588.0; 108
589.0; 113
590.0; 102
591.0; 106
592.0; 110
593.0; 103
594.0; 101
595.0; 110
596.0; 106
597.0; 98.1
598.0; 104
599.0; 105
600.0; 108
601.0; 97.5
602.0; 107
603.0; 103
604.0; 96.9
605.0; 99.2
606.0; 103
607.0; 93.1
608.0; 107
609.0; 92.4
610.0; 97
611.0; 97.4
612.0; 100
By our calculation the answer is 113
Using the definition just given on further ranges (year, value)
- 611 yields 97.4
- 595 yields 110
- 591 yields 106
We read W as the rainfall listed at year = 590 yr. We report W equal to 102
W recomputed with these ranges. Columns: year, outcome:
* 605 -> 99.2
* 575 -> 98.3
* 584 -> 110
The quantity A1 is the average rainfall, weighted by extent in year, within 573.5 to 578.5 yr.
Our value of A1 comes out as 104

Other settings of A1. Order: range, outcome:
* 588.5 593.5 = 107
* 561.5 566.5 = 102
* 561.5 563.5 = 97.6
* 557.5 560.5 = 108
